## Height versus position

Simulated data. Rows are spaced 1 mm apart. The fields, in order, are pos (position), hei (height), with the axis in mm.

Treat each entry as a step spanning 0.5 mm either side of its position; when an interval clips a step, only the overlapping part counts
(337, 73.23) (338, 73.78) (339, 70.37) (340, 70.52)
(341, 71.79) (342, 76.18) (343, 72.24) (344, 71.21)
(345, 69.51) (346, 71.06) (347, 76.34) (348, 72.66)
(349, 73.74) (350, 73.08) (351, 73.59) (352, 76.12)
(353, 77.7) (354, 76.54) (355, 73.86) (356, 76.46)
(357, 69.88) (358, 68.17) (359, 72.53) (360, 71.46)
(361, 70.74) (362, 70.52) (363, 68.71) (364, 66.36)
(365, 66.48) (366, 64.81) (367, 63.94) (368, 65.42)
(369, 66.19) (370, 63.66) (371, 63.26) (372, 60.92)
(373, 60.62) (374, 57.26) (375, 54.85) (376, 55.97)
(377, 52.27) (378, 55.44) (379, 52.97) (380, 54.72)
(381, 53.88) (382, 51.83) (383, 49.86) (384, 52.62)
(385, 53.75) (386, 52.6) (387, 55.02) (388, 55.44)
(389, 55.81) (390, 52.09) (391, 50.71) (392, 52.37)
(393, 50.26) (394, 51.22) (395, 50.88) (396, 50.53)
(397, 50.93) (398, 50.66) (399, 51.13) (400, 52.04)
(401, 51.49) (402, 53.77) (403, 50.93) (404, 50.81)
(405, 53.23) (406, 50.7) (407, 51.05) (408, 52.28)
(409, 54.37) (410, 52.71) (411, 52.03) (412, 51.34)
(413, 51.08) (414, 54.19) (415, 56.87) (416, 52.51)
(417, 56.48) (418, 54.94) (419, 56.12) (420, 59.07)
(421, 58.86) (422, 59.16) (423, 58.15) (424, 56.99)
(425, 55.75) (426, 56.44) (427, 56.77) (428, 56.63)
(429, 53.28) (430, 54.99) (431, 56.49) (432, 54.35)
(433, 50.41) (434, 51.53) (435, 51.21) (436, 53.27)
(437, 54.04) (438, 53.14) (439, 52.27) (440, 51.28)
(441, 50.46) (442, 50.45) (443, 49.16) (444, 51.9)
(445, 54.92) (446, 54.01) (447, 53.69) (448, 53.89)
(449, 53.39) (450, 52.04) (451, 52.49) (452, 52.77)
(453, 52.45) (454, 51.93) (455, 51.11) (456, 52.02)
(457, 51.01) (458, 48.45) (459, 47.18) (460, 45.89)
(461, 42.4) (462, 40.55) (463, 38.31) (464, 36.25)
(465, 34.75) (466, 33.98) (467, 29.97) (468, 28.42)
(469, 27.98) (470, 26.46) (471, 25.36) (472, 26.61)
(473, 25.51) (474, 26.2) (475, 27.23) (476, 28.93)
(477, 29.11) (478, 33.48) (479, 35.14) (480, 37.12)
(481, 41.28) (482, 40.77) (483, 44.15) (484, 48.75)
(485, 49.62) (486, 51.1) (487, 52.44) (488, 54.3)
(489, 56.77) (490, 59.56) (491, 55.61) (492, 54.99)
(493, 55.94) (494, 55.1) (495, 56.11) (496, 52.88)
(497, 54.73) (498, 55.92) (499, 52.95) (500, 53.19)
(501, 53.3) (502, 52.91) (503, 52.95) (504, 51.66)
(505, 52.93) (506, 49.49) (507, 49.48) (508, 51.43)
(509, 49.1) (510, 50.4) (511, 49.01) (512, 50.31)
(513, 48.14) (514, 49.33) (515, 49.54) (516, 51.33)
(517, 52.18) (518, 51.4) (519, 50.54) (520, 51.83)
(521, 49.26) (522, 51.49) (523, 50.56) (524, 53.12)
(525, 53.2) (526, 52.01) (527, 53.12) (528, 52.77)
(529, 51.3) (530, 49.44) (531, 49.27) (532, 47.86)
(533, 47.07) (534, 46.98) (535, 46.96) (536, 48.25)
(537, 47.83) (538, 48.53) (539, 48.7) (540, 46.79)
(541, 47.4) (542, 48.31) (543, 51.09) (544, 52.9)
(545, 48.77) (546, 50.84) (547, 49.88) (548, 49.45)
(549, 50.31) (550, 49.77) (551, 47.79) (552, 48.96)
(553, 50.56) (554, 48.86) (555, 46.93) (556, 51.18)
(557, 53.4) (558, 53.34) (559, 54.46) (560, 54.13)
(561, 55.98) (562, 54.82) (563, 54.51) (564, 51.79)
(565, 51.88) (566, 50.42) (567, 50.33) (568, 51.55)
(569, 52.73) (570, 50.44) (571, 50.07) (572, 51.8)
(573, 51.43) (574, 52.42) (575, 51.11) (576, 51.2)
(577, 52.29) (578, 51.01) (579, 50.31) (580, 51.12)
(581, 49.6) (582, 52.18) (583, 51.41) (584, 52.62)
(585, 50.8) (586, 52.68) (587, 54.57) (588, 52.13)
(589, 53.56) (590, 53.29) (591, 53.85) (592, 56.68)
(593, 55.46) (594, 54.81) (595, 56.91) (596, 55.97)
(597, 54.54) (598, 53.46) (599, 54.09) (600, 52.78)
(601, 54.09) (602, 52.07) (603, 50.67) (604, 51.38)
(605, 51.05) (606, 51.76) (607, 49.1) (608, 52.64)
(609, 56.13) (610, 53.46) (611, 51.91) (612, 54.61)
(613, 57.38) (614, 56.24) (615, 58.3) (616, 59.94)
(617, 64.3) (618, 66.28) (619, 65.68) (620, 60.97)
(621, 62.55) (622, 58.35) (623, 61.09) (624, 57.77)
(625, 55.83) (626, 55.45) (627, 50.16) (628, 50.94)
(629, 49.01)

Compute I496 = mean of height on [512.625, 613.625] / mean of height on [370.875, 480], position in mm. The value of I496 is 1.0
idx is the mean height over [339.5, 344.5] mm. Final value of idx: 72.4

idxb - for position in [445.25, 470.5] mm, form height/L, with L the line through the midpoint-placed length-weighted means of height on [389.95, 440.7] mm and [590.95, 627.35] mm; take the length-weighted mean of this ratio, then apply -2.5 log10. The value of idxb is 0.21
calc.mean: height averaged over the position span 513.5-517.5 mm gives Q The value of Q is 50.6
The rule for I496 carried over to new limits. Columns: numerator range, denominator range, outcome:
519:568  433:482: 1.17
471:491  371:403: 0.76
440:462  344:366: 0.71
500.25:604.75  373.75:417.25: 0.97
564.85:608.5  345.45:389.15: 0.82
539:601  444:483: 1.27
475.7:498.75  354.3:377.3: 0.73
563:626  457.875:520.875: 1.20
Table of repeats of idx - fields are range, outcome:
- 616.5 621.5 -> 64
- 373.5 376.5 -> 56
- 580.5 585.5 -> 51.3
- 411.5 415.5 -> 53.4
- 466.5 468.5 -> 29.2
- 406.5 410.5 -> 52.6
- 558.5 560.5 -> 54.3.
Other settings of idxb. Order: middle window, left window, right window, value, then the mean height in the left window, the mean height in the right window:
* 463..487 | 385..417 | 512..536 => 0.420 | 52.4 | 50.3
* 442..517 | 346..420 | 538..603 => 0.195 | 59.2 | 51.8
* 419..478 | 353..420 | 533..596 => 0.188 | 57.7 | 51.3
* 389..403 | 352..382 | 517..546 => 0.202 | 64.7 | 49.9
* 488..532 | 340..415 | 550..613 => 0.061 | 60.5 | 52.4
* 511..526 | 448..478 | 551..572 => -0.101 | 39.4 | 51.7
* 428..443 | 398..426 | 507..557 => 0.011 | 54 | 49.9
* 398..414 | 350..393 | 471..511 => 0.112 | 62.1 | 46.7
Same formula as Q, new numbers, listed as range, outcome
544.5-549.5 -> 49.9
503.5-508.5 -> 51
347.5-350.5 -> 73.2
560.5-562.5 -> 55.4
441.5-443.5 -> 49.8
